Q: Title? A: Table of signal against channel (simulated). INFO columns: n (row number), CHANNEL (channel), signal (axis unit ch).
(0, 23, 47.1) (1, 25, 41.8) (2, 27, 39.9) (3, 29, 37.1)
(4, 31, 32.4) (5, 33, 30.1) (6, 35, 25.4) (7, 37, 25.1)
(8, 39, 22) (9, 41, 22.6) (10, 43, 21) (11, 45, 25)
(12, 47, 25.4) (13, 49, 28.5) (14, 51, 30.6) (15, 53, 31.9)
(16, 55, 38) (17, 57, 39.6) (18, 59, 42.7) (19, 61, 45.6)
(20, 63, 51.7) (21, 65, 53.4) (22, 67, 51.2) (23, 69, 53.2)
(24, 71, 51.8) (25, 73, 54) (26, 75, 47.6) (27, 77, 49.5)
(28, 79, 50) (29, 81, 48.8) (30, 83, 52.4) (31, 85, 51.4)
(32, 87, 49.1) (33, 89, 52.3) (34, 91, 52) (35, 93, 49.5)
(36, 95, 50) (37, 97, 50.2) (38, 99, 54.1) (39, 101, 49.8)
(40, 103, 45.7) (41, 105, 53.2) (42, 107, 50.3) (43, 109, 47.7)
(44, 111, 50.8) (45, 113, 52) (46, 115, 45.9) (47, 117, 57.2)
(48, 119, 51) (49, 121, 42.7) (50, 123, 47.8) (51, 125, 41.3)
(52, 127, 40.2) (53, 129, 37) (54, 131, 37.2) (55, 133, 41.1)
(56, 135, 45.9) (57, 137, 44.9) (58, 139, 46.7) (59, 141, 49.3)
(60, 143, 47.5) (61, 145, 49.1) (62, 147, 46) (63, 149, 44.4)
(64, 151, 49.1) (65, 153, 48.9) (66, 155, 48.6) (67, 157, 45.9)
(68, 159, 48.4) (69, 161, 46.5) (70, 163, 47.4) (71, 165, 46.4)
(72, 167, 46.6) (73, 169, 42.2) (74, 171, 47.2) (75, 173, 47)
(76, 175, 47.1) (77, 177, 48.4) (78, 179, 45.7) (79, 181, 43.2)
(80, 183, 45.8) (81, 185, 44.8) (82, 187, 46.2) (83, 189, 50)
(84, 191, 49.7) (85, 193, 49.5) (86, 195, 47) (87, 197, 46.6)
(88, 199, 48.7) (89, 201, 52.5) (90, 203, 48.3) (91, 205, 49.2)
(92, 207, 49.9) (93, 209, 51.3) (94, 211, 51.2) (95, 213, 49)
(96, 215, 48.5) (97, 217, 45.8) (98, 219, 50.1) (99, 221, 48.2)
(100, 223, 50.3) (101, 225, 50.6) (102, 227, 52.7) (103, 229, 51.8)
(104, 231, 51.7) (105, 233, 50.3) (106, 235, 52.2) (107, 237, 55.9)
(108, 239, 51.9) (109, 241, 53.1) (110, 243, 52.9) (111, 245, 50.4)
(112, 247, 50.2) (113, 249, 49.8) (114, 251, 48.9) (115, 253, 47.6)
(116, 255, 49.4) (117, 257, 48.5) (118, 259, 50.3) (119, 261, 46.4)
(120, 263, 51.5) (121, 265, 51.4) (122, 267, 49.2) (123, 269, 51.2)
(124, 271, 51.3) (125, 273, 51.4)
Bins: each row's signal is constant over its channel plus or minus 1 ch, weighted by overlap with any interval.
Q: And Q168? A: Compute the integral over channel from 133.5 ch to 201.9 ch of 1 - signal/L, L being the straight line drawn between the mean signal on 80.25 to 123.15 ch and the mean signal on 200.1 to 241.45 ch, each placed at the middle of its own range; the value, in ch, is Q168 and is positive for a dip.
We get 4.6 ch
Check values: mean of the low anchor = 50.2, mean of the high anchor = 50.7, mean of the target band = 47.1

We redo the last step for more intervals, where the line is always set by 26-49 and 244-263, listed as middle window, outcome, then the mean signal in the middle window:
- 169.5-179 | -1.3 ch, 47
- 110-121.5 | -4.7 ch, 50.2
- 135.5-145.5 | -2.4 ch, 47.3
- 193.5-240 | -4.7 ch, 50.2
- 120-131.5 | -1.5 ch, 41.2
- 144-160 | -3.4 ch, 47.5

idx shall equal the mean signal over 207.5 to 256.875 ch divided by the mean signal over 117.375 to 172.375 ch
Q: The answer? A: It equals 1.11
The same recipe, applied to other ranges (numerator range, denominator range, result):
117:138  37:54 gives 1.69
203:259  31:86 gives 1.28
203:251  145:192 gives 1.08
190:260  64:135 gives 1.03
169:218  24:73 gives 1.31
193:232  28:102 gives 1.19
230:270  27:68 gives 1.48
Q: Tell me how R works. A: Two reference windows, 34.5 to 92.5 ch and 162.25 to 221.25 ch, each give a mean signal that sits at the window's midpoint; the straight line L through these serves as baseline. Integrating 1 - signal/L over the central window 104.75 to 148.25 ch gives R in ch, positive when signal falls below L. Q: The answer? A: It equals -2.0 ch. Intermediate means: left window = 41.3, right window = 47.8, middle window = 46.5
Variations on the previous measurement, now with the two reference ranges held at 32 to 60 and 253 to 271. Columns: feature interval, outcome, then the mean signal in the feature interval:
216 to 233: -1.48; 50.2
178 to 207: -3.12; 47.7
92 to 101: -4.47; 50.8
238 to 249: -0.82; 51.5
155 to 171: -2.44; 46.4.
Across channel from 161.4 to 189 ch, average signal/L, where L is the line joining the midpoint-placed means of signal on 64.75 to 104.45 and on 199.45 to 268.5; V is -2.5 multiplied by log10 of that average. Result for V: 0.10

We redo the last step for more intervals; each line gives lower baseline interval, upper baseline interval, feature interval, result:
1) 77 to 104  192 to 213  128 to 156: 0.10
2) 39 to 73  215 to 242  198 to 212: -0.02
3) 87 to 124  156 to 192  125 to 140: 0.17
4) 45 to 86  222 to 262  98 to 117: -0.10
